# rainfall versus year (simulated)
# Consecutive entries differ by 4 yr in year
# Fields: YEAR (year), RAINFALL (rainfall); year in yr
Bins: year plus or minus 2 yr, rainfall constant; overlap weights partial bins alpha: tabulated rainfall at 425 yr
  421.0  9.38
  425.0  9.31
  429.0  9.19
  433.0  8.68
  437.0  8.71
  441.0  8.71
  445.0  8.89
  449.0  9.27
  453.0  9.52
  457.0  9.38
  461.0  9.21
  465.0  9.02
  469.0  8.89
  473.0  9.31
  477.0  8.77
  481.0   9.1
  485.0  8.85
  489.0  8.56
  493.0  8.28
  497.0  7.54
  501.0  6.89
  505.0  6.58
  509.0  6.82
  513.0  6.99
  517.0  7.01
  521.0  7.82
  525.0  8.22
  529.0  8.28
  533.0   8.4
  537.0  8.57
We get 9.31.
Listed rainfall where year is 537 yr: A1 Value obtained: 8.57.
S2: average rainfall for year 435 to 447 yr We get 8.77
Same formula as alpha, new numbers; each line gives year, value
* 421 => 9.38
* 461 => 9.21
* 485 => 8.85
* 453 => 9.52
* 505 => 6.58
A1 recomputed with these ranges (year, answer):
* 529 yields 8.28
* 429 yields 9.19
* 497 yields 7.54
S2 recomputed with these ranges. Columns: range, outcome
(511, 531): 7.66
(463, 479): 9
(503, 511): 6.7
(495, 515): 6.96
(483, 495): 8.56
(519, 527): 8.02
